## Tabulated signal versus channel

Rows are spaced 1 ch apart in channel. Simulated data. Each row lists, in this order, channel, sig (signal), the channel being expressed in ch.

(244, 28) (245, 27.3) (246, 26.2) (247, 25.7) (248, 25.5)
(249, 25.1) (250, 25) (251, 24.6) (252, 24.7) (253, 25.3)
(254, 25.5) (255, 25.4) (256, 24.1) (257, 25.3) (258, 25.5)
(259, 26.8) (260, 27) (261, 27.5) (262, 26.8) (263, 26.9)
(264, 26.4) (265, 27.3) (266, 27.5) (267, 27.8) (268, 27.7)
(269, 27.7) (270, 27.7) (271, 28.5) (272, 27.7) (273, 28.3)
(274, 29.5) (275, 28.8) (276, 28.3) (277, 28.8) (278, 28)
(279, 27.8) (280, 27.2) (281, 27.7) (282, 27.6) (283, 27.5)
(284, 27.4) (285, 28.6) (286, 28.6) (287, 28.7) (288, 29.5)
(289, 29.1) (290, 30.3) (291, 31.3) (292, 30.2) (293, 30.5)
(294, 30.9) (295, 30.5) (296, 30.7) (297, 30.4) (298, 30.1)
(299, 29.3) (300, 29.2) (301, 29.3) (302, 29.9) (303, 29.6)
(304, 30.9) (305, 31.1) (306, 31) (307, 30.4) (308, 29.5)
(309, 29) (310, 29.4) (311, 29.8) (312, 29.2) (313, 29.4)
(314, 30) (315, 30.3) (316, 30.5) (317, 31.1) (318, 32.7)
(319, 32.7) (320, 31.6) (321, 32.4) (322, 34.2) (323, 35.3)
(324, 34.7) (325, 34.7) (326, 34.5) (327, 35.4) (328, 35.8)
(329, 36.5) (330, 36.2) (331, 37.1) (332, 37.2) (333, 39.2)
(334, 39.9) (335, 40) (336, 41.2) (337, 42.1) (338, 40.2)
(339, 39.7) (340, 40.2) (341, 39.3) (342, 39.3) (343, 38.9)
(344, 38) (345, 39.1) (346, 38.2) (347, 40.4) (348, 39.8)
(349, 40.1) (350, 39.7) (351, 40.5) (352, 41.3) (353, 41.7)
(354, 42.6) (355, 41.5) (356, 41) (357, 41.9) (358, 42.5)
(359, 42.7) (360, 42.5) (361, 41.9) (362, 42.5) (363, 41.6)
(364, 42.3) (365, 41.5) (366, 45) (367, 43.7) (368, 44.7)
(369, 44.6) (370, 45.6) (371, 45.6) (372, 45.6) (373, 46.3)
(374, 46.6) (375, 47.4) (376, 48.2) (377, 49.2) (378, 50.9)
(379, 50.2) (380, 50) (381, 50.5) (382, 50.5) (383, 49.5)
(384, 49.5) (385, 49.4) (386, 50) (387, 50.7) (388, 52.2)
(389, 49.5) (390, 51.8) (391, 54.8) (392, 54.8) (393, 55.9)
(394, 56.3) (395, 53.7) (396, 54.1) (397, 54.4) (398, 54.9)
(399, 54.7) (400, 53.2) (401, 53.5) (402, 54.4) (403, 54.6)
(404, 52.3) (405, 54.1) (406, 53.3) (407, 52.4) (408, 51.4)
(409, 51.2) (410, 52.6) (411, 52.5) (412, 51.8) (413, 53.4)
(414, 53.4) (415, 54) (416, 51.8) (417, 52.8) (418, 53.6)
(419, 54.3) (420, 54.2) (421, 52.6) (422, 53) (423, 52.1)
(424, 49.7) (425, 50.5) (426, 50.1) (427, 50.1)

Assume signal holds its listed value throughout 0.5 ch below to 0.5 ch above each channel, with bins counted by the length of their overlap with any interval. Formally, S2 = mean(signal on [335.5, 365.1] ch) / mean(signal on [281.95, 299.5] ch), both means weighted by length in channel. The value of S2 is 1.4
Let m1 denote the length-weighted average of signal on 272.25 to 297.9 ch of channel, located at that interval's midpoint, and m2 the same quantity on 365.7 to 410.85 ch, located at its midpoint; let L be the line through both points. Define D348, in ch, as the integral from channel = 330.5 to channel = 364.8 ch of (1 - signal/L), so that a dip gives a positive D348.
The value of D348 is 1.4 ch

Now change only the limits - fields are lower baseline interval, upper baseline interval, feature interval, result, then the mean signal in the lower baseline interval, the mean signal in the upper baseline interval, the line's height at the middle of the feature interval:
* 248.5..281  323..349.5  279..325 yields 3.6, 26.9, 38.3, 32.8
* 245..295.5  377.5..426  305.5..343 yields 3.2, 27.5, 52.5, 37.8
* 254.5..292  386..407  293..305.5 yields 1.1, 27.8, 53.5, 33.2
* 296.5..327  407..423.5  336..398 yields -4.0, 31.1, 52.8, 42.7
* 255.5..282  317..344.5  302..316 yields 1.5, 27.4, 36.9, 33.6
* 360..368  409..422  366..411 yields -3.0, 42.8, 53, 47.6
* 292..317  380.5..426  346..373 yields 0.1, 30.1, 52.6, 42.6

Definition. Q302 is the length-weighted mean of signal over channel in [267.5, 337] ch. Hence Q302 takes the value 31.2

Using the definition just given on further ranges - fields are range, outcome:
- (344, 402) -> 46.9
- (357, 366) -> 42.3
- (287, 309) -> 30.1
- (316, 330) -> 33.9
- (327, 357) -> 39.5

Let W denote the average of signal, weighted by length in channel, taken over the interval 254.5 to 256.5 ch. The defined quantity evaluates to 24.8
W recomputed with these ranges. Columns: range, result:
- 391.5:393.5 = 55.3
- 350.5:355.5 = 41.5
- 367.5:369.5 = 44.7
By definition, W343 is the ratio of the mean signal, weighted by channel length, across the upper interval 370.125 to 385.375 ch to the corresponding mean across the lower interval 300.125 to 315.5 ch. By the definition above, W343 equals 1.6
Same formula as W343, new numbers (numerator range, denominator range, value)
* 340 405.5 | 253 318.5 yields 1.63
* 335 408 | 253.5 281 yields 1.71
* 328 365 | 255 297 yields 1.43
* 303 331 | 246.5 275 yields 1.21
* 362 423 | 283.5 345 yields 1.53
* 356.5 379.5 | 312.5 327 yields 1.38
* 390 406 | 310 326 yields 1.70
